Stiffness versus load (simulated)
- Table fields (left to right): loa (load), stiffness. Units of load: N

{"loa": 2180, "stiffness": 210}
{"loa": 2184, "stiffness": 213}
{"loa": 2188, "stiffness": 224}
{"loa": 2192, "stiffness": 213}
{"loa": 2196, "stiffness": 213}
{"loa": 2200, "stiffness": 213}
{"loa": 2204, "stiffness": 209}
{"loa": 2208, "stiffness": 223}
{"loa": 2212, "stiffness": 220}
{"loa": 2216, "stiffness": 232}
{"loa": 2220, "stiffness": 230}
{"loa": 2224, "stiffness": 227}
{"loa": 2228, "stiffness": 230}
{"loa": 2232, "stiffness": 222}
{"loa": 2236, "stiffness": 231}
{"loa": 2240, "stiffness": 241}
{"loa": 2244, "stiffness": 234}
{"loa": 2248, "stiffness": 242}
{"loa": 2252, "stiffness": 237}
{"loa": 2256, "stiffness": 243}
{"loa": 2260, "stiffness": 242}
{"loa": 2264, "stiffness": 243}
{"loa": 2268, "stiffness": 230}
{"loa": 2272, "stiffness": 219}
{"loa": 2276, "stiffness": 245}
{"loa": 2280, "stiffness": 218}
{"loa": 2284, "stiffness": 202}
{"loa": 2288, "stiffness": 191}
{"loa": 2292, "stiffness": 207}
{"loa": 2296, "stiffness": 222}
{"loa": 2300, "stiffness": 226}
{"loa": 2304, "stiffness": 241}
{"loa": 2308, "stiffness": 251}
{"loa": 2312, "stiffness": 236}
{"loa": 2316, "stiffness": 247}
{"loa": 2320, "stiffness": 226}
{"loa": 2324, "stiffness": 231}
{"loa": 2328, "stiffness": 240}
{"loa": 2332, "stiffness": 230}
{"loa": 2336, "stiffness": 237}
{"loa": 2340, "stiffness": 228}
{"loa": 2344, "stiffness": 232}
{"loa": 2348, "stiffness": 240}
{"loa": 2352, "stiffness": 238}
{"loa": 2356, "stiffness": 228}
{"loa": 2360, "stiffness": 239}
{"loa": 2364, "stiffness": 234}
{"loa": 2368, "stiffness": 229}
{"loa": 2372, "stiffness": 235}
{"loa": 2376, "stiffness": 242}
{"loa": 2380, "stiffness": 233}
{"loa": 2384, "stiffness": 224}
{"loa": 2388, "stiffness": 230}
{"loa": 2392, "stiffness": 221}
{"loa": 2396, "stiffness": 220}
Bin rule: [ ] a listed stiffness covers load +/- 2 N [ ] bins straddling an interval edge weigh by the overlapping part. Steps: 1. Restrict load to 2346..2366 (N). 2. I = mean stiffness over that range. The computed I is 236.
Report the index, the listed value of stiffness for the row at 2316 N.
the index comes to 247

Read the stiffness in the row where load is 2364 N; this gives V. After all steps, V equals 234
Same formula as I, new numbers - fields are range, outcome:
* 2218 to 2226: 228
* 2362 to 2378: 235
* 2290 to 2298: 214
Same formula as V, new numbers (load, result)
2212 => 220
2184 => 213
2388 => 230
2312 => 236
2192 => 213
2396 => 220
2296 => 222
